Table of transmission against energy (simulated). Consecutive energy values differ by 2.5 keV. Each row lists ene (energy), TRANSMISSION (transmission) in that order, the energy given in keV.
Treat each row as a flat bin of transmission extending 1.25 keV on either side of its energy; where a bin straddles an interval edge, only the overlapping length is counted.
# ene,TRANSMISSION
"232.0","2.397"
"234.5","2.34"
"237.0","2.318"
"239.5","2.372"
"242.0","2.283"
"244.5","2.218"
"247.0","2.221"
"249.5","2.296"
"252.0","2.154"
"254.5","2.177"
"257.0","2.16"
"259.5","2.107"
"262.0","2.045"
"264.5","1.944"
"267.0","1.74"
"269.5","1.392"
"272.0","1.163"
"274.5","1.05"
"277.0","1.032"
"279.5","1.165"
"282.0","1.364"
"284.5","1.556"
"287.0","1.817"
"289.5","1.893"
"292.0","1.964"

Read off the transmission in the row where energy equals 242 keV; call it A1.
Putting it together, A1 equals 2.283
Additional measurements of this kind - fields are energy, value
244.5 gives 2.218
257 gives 2.16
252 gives 2.154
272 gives 1.163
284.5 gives 1.556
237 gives 2.318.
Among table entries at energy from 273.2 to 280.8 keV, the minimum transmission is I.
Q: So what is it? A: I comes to 1.032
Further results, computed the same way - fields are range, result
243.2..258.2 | 2.154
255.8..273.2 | 1.163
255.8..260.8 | 2.107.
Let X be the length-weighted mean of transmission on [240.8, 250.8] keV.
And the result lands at 2.25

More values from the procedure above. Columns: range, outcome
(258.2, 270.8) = 1.84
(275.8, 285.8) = 1.28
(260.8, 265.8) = 1.99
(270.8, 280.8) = 1.1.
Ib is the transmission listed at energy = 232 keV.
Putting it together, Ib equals 2.397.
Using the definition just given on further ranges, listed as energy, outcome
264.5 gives 1.944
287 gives 1.817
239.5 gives 2.372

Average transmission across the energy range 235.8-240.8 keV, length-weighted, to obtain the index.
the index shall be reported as 2.34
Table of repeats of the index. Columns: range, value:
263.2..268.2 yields 1.85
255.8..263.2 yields 2.1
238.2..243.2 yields 2.33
